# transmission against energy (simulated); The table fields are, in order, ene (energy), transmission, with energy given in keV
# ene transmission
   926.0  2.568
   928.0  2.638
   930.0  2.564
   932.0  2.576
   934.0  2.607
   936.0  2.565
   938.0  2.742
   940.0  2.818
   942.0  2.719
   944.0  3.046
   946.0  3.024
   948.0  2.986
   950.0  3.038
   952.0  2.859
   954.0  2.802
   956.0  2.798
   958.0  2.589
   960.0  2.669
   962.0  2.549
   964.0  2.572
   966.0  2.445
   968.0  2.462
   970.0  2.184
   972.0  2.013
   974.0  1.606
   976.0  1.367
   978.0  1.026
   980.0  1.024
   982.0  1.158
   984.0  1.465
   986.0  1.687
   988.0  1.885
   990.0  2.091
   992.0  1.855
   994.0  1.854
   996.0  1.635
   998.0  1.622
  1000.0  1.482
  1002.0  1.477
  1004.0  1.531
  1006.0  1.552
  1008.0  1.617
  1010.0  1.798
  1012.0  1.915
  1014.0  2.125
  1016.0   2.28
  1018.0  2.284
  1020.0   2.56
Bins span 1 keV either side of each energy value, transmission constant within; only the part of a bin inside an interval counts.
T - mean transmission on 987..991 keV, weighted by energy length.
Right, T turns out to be 1.99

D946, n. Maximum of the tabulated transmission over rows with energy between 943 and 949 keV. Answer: 3.046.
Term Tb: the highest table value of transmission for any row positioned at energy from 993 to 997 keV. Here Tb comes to 1.854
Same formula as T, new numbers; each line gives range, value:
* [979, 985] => 1.22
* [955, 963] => 2.65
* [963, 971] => 2.42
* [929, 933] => 2.57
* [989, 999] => 1.81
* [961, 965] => 2.56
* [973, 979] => 1.33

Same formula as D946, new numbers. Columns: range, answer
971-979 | 2.013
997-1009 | 1.622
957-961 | 2.669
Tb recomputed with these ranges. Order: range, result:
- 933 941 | 2.818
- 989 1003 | 2.091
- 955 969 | 2.798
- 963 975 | 2.572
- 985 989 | 1.885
